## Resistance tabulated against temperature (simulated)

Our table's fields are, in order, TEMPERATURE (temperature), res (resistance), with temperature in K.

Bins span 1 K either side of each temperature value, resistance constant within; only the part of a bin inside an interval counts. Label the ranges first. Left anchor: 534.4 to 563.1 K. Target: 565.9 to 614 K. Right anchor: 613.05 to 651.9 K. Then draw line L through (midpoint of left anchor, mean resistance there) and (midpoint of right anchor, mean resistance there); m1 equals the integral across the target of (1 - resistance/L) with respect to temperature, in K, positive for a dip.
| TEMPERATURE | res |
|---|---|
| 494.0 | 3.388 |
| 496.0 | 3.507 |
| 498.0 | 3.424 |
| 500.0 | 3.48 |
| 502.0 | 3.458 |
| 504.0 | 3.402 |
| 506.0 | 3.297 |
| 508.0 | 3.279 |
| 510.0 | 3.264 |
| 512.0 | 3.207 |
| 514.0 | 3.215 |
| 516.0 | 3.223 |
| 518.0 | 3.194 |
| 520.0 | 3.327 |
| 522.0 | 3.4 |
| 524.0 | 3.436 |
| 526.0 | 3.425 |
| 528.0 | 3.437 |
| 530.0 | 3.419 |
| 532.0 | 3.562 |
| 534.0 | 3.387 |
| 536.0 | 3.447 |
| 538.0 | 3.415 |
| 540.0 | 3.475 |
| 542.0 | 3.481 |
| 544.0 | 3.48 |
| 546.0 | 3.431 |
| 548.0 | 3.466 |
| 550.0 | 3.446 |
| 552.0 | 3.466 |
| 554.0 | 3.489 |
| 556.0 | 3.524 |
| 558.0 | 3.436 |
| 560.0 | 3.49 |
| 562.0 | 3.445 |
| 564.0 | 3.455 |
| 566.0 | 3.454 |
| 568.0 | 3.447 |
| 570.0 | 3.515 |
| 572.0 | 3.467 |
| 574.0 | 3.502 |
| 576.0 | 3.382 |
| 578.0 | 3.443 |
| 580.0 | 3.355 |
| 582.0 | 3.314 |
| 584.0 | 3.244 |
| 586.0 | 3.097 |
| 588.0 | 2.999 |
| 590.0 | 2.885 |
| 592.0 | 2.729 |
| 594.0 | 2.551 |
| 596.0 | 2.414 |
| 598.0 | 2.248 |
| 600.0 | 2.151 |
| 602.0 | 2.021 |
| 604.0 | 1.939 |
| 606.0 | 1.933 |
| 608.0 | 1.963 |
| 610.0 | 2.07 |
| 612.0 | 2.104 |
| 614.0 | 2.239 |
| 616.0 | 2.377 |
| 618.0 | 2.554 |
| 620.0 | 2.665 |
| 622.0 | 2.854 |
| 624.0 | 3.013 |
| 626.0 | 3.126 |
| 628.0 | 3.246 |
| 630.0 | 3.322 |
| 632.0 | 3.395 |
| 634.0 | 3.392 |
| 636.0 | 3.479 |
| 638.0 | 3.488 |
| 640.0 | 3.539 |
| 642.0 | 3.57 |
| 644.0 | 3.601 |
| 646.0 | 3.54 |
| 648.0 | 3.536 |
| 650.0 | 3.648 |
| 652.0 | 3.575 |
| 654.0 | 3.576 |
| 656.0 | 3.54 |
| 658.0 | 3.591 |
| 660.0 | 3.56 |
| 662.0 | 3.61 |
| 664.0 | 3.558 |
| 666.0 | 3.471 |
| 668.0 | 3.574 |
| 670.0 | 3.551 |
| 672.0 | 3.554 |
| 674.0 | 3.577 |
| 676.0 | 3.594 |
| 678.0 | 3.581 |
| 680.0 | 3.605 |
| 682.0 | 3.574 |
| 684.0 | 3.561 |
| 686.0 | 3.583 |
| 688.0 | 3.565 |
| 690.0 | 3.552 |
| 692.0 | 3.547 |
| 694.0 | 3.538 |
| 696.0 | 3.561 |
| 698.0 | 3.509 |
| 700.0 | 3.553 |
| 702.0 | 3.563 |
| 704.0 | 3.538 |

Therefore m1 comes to 8.1 K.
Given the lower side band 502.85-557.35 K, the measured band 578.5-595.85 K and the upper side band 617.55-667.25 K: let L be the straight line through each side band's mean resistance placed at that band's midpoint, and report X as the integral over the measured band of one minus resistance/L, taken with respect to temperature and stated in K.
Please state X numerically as 2.0 K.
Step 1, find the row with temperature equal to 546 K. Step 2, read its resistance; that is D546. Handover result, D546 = 3.431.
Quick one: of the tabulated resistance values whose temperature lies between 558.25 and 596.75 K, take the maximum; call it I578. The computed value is 3.515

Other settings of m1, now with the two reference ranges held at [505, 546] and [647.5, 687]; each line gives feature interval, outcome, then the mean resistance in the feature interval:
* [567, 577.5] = -0.1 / 3.46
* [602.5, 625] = 7.5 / 2.33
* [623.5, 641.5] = 0.9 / 3.35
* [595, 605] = 3.8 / 2.15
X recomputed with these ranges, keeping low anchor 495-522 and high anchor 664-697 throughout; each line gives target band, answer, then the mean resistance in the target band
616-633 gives 2.45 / 2.98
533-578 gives -0.85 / 3.46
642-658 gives -0.24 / 3.57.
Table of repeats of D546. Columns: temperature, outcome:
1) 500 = 3.48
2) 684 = 3.561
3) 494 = 3.388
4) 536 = 3.447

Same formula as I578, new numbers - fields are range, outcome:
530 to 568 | 3.562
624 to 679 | 3.648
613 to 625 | 3.013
